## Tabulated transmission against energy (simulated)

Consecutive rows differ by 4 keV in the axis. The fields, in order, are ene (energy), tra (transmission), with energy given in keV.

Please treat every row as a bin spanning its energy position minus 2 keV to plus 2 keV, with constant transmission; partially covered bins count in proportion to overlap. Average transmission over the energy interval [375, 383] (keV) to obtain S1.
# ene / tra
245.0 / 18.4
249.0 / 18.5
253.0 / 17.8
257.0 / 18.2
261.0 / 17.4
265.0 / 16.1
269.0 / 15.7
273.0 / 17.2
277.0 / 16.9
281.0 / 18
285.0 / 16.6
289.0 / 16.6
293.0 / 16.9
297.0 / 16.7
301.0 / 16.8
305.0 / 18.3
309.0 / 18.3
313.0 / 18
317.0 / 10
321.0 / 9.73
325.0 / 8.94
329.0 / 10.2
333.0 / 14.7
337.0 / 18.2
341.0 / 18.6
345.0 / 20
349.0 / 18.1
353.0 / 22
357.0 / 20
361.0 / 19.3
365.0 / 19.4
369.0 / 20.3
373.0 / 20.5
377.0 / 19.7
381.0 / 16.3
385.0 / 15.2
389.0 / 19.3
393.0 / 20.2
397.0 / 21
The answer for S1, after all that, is 18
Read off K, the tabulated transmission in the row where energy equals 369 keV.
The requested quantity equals 20.3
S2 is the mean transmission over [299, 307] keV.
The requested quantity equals 17.6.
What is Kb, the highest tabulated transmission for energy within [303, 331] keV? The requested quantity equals 18.3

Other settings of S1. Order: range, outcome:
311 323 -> 12.6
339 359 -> 19.7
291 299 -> 16.8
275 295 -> 17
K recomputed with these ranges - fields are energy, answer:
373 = 20.5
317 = 10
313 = 18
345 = 20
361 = 19.3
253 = 17.8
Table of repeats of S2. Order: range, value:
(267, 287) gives 16.9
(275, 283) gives 17.4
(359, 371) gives 19.7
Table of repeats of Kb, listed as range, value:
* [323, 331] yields 10.2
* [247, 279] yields 18.5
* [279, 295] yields 18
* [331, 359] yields 22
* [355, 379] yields 20.5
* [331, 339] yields 18.2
